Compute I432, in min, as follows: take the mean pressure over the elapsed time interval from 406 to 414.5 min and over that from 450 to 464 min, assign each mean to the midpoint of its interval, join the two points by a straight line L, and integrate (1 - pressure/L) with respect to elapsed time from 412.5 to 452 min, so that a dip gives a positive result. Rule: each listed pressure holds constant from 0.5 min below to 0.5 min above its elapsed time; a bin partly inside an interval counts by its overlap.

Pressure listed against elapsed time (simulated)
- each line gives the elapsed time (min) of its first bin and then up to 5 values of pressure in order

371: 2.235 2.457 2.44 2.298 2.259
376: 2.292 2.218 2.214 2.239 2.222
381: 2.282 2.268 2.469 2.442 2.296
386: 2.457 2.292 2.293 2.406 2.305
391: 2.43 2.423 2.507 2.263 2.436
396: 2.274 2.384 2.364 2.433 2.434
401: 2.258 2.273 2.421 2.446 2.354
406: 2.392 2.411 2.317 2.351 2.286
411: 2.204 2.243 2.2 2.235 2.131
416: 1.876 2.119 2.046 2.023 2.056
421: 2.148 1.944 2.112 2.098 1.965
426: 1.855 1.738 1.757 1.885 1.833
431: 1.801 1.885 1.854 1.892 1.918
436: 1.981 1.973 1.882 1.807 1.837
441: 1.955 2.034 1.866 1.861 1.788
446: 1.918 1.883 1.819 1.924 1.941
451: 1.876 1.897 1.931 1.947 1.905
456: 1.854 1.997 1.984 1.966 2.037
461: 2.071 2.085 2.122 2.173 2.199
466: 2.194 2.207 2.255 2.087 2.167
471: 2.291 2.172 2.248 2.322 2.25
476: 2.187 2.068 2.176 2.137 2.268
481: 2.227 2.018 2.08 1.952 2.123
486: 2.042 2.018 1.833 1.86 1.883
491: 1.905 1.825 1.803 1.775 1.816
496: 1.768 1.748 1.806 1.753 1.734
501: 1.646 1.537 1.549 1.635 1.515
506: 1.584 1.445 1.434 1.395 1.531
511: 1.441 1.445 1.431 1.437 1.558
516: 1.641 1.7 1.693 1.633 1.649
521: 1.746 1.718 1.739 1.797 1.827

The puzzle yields 3.73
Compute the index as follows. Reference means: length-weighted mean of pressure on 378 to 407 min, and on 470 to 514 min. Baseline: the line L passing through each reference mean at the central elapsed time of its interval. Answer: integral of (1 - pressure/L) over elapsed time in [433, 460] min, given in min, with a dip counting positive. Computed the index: 2.2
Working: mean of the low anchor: 2.36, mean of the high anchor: 1.85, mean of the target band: 1.91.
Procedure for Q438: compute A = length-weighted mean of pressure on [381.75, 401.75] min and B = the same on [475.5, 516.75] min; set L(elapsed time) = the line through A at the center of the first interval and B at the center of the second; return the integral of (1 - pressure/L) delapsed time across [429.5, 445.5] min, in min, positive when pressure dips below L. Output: 1.7 min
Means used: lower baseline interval 2.37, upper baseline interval 1.78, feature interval 1.89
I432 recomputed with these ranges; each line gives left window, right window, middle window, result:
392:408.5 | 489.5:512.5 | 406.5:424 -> 0.85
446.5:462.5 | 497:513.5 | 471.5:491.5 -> -3.98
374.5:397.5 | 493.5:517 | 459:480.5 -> -4.26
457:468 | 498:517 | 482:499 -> -1.24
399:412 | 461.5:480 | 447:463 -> 1.96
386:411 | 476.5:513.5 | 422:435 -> 1.74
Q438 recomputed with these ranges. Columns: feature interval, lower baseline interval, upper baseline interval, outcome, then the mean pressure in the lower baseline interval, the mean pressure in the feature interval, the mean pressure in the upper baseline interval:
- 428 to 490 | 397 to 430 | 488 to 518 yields -3.88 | 2.17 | 2.01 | 1.65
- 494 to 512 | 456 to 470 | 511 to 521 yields 1.06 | 2.1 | 1.61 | 1.58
